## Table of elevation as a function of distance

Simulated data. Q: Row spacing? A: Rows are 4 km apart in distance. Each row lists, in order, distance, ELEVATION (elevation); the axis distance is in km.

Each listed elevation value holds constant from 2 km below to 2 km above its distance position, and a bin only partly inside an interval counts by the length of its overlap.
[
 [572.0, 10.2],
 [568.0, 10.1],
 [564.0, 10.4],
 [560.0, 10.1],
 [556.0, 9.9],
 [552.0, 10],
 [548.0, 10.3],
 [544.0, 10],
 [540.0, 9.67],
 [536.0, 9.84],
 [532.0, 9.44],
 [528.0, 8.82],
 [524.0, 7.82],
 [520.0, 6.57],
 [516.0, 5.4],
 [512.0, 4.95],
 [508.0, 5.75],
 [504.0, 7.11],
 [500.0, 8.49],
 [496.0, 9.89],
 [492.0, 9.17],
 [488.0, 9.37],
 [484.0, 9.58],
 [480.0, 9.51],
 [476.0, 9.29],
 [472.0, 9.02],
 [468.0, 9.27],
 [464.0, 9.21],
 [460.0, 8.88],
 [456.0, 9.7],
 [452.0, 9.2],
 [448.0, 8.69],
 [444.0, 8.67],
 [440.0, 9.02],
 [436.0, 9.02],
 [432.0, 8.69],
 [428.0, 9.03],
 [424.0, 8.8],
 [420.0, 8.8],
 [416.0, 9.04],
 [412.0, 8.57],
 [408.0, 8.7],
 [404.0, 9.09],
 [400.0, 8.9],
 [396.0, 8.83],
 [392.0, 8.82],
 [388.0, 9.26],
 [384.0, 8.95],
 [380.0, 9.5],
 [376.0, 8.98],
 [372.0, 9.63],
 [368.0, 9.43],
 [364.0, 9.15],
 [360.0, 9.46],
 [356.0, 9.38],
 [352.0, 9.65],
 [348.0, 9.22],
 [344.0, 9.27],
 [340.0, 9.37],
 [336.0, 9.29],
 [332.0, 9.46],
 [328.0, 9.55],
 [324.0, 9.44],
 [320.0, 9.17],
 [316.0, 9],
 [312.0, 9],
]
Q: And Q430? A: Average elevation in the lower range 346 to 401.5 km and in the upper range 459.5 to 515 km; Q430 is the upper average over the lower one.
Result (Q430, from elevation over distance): 0.9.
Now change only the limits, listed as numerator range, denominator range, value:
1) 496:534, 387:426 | 0.82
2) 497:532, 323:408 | 0.77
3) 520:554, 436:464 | 1.03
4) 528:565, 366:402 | 1.08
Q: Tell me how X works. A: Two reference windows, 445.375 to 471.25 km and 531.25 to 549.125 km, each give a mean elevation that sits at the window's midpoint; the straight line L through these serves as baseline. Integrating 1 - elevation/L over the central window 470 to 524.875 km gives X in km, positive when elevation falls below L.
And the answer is 8.5 km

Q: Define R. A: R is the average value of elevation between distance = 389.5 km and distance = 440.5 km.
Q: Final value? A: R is 8.87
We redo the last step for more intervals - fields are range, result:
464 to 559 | 8.69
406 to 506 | 8.99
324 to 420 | 9.19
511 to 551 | 8.41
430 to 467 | 9.02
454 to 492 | 9.31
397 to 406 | 8.98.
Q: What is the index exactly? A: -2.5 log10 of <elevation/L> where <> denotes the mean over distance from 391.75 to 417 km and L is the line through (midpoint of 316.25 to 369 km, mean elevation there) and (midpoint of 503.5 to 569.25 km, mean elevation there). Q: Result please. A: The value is 0.03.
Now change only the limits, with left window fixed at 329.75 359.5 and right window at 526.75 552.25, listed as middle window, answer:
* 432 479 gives 0.058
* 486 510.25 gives 0.169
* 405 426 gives 0.085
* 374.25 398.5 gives 0.047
